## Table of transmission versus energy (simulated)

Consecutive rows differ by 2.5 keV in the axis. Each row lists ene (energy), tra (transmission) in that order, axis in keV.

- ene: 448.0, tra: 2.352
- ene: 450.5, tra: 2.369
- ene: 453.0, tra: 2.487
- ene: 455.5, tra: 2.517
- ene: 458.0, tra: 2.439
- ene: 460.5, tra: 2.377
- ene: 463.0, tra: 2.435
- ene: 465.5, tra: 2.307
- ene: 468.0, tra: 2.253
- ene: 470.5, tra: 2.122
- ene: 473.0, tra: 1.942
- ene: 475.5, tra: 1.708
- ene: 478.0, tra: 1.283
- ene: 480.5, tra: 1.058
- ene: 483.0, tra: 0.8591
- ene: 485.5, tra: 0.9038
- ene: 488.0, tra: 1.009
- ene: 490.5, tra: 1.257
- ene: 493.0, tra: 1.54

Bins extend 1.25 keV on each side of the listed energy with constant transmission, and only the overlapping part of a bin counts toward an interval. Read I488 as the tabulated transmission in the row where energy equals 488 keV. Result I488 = 1.009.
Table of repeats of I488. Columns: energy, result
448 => 2.352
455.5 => 2.517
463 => 2.435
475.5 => 1.708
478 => 1.283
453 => 2.487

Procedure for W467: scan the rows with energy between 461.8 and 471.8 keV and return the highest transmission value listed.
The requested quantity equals 2.435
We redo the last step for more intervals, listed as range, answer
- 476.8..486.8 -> 1.283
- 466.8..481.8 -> 2.253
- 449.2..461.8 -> 2.517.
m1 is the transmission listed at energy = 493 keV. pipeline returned 1.54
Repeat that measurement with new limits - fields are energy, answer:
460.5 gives 2.377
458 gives 2.439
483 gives 0.8591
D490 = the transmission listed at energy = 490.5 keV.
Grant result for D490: 1.257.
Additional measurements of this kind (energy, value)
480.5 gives 1.058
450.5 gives 2.369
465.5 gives 2.307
